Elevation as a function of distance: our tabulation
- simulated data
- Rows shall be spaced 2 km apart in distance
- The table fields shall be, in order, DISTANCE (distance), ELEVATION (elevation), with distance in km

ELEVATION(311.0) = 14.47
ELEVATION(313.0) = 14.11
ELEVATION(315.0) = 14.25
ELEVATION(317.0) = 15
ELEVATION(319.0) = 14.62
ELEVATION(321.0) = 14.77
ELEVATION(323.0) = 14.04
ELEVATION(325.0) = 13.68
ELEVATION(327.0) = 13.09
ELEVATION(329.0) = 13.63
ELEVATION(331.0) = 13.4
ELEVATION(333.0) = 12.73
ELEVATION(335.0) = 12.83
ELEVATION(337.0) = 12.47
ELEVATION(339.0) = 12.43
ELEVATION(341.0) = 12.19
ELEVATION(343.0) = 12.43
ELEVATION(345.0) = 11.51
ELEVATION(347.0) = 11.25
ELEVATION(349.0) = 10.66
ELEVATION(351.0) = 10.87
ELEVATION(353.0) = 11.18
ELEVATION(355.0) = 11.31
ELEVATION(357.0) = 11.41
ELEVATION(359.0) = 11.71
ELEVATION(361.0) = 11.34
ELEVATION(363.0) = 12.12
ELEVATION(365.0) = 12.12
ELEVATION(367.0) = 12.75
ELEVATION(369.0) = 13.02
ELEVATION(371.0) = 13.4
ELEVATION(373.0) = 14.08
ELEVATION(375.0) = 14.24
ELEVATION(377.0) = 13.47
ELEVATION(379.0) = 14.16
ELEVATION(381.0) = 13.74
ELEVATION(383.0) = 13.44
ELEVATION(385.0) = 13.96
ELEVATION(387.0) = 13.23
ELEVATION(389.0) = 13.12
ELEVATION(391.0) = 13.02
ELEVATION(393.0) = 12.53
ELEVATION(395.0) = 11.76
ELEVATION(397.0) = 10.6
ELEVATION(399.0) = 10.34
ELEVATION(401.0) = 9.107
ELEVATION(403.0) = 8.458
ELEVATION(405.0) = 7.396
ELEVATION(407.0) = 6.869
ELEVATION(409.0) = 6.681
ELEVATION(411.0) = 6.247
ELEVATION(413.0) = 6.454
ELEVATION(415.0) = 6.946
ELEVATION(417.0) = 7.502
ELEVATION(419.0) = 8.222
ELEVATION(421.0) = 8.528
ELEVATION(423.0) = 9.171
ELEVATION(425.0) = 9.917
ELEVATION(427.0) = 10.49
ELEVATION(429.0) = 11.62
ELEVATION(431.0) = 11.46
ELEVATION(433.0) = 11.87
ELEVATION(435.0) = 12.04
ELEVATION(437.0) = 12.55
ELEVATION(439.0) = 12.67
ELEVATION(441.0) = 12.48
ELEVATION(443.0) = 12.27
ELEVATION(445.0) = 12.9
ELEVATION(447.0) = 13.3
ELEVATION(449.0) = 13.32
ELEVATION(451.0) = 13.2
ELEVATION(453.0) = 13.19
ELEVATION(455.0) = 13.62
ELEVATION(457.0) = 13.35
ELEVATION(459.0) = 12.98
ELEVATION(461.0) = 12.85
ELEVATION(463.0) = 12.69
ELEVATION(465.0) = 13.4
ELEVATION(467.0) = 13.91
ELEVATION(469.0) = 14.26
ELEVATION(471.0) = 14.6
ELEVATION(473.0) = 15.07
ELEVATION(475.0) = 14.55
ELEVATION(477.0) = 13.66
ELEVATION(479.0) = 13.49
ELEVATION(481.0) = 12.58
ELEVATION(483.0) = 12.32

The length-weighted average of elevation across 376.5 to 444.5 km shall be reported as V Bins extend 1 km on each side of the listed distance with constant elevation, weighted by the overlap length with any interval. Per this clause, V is 10.7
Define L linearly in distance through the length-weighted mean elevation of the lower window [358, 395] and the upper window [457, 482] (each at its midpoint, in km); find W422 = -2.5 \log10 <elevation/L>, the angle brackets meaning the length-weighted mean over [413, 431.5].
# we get 0.42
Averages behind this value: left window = 13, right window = 13.7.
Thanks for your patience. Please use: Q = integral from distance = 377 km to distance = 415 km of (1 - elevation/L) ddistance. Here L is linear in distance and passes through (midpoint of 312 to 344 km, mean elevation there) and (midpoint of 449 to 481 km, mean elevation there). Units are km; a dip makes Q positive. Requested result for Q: 8.3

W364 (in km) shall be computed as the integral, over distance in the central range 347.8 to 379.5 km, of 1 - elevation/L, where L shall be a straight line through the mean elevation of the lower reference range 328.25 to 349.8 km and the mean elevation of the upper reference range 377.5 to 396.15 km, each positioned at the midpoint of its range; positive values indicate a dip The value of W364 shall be 1.1 km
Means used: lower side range 12.3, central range 12.3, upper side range 13.2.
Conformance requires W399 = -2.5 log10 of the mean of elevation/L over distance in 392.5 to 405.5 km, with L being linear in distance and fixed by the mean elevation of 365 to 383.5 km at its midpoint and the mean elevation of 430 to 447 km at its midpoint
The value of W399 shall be 0.29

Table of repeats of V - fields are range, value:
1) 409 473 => 11.5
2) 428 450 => 12.4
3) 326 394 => 12.6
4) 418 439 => 10.7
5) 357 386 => 13.1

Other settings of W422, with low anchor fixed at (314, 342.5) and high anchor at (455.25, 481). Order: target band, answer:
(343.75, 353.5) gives 0.21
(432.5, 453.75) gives 0.08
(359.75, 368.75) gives 0.12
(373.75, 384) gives -0.02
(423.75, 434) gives 0.23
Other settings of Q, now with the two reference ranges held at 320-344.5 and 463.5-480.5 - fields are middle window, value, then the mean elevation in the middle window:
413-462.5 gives 8.56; 11.4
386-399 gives 1.24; 12.2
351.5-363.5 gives 1.64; 11.5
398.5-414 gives 6.82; 7.61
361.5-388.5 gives 0.14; 13.3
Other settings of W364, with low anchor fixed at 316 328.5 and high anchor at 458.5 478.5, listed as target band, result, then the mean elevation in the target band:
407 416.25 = 4.8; 6.64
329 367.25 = 5.8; 12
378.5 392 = 0.5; 13.5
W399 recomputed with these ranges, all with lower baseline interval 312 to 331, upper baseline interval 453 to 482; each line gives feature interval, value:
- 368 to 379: 0.02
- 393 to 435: 0.45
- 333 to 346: 0.14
